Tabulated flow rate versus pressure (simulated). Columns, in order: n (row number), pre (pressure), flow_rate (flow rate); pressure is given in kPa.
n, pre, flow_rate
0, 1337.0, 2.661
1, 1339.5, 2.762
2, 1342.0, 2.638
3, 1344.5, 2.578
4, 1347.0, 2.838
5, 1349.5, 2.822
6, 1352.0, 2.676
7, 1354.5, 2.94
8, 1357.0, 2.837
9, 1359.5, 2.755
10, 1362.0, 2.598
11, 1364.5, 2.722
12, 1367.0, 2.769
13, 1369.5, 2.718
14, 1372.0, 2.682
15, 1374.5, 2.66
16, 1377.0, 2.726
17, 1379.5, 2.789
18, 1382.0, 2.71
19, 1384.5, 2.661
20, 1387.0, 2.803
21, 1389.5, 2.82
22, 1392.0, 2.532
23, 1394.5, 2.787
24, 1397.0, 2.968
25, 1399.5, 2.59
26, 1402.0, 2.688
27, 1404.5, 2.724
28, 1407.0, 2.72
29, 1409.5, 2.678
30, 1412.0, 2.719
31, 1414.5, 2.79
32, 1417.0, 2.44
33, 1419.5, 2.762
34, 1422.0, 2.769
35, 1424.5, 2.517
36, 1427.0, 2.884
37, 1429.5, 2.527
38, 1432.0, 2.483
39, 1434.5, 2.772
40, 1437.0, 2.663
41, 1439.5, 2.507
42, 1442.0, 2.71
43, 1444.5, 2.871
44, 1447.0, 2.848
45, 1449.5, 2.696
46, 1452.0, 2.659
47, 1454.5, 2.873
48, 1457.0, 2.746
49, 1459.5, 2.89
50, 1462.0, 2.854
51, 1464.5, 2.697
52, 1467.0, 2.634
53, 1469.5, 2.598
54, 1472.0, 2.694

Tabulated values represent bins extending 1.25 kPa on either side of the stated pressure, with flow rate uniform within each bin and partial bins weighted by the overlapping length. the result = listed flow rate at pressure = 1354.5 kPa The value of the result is 2.94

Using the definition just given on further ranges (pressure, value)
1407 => 2.72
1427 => 2.884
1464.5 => 2.697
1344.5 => 2.578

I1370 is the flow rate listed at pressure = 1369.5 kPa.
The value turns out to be 2.718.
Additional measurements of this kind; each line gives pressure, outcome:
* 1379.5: 2.789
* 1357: 2.837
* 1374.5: 2.66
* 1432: 2.483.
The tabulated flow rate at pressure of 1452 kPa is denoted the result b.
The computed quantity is 2.659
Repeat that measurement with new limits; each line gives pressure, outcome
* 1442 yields 2.71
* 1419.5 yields 2.762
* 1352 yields 2.676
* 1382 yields 2.71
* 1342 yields 2.638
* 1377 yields 2.726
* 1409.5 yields 2.678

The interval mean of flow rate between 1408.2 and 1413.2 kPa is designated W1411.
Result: 2.7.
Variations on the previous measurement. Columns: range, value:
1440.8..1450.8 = 2.78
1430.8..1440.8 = 2.61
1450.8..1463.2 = 2.8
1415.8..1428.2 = 2.67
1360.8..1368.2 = 2.7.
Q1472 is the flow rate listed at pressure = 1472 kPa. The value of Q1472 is 2.694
